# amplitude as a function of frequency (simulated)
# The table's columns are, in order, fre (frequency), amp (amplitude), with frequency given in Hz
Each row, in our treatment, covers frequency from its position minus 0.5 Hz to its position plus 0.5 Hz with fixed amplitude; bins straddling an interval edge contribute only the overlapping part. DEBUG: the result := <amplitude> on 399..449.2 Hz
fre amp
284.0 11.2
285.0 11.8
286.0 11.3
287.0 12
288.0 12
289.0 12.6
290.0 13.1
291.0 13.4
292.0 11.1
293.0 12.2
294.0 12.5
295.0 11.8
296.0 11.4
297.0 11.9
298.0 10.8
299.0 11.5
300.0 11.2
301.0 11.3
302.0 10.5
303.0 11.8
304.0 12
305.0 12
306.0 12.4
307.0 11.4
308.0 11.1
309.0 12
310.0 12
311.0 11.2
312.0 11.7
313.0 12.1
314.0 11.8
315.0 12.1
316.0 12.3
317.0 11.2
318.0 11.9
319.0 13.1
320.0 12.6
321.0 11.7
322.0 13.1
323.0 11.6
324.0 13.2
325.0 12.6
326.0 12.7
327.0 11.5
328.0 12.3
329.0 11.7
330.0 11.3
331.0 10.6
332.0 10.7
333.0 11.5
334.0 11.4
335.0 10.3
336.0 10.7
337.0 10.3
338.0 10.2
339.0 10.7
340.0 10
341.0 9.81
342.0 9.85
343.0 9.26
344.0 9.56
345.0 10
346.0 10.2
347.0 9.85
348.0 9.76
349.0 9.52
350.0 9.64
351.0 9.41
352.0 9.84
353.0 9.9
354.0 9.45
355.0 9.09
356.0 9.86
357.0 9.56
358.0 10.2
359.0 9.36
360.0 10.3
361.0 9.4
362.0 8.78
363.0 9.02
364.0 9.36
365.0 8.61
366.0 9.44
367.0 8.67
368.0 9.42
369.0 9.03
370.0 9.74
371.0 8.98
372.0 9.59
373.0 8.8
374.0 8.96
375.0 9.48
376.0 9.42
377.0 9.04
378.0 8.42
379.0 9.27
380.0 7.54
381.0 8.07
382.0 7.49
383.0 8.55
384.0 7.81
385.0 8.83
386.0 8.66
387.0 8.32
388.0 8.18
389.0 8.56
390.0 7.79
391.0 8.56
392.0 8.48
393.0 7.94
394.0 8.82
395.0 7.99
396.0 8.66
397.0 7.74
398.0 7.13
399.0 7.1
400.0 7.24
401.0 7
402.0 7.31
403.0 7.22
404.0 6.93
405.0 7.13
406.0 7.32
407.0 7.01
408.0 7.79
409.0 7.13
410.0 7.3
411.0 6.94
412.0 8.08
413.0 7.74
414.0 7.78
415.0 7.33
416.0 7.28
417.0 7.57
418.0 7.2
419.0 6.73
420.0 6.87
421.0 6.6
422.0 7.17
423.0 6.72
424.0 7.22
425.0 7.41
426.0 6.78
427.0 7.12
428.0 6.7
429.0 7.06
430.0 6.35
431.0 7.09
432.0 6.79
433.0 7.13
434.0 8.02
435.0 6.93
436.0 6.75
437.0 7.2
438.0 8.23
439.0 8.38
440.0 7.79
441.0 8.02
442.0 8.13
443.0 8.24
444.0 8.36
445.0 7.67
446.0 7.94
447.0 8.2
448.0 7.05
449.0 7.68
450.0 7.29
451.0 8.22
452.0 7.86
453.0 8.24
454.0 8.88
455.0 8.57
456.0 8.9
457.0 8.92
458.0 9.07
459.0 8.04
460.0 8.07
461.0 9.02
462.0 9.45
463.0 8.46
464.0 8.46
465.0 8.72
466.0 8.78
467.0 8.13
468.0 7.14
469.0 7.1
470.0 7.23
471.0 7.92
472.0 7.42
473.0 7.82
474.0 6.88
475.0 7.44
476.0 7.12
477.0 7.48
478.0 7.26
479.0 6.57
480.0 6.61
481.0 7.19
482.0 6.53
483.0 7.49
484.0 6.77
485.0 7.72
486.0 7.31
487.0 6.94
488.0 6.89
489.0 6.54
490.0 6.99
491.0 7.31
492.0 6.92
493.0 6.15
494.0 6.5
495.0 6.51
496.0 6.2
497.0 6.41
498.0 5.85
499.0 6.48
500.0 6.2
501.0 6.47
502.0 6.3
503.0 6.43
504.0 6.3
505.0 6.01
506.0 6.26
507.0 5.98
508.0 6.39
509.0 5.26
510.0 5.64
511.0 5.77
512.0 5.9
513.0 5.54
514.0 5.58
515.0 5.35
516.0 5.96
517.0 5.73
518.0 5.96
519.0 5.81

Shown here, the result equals 7.35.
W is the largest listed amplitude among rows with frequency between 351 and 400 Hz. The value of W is 10.3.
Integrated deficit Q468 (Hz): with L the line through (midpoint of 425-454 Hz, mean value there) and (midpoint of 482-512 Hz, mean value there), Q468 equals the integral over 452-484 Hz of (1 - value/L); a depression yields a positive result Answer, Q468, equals -3.9 Hz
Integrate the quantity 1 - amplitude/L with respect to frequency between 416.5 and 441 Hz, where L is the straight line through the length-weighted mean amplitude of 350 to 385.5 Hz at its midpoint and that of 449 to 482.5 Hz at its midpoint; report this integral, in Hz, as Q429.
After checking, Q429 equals 3.5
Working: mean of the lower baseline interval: 9.11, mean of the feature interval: 7.18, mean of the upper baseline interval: 7.9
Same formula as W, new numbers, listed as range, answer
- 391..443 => 8.82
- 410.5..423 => 8.08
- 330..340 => 11.5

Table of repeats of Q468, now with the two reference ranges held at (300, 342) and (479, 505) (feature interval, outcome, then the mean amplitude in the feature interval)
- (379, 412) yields 5.71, 7.79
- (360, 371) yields 1.16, 9.19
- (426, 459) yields 1.17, 7.76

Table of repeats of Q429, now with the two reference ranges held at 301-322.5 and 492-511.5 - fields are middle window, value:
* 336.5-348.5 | 1.1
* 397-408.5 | 2.4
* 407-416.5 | 1.5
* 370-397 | 3.3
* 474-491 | -0.7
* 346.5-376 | 2.8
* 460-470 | -1.4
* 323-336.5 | -0.3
